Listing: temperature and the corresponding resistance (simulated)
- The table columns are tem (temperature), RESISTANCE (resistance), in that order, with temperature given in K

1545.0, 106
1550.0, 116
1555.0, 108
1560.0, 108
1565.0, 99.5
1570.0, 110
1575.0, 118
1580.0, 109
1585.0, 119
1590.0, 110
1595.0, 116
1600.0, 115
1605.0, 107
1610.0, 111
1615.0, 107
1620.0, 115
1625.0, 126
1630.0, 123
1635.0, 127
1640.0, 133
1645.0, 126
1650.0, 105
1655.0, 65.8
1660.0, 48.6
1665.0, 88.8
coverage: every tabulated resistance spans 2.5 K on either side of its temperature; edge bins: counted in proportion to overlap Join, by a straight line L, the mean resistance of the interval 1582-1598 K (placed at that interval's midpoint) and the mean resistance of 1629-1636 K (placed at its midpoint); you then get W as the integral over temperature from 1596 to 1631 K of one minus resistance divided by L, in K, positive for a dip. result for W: 1.7 K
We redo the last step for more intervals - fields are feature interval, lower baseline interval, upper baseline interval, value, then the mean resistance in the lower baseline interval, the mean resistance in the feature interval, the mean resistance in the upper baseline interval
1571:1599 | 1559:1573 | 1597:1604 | -1.1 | 106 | 114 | 113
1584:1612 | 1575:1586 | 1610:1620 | -0.2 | 114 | 113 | 110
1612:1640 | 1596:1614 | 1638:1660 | -4.0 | 111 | 121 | 100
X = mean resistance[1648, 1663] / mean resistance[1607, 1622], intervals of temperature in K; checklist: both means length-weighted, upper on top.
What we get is 0.66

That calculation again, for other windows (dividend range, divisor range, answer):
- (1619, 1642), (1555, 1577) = 1.15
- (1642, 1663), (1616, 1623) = 0.77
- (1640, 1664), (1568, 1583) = 0.81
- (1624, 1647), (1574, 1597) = 1.11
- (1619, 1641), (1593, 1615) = 1.12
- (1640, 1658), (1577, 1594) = 0.90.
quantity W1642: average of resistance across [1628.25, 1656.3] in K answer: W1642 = 115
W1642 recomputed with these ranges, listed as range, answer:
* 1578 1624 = 113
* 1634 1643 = 130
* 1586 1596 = 113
